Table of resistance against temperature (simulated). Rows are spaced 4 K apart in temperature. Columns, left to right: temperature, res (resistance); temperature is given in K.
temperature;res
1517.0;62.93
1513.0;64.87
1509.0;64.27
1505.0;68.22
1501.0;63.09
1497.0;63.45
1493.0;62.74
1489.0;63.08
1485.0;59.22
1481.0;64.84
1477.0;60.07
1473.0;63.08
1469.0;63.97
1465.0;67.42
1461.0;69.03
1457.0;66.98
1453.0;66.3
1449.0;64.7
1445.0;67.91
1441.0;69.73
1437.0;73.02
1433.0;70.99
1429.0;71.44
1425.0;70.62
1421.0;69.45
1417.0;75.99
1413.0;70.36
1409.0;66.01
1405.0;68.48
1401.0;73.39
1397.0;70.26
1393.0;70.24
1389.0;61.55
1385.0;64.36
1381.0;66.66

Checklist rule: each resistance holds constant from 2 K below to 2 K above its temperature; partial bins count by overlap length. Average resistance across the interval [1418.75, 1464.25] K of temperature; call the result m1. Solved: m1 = 69.1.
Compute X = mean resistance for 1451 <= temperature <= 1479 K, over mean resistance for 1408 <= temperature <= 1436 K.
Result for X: 0.92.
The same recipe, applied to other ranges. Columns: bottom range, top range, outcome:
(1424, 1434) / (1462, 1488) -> 0.89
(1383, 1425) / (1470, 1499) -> 0.90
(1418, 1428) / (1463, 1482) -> 0.90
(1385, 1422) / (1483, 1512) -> 0.92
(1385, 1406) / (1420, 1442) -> 1.04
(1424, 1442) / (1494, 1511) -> 0.91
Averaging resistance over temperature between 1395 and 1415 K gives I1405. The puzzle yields 69.7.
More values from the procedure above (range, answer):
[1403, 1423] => 70.1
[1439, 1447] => 68.8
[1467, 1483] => 63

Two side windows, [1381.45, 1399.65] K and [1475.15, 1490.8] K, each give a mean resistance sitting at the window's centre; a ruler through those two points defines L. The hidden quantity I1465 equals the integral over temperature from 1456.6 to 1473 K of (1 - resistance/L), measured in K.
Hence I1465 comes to -0.93 K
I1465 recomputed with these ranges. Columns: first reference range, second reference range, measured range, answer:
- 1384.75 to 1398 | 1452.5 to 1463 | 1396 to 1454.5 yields -2.46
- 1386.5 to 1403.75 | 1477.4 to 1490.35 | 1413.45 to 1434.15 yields -1.57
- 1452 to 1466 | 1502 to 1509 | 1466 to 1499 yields 2.08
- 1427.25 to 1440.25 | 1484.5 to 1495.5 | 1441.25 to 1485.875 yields 0.92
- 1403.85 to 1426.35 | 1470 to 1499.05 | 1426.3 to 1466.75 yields -1.28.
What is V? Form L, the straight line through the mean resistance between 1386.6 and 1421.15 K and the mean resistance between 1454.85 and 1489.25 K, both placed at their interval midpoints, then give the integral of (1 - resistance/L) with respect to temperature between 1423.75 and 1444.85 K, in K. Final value -1.18 K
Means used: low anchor 69.5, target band 70.9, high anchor 64.3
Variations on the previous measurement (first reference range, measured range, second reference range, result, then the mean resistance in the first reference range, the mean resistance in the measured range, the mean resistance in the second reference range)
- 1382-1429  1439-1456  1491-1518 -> 0.0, 69.2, 67.1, 64.3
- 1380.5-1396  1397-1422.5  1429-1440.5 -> -0.8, 65.9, 70.6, 71.6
